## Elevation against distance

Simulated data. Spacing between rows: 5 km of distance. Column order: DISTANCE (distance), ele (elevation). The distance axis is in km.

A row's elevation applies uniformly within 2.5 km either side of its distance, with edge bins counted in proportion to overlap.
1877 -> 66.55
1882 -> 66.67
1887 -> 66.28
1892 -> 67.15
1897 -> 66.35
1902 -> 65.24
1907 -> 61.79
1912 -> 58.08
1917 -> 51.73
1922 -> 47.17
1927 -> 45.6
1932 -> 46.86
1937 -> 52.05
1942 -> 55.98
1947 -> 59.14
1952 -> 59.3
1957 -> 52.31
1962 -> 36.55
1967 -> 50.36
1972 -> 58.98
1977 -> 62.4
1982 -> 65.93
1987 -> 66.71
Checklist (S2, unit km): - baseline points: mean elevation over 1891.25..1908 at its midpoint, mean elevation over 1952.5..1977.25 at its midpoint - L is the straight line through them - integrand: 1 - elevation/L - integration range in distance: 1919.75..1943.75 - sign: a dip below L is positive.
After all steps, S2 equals 3.7 km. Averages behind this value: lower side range 65.2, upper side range 51.8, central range 49.4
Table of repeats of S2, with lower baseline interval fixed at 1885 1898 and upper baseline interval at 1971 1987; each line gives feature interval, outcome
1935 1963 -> 4.8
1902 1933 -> 5.9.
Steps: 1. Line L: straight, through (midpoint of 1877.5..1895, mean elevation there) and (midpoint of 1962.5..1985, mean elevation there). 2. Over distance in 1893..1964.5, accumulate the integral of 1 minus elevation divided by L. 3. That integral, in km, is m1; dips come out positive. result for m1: 9.1 km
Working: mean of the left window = 66.7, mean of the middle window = 54.4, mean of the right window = 57.5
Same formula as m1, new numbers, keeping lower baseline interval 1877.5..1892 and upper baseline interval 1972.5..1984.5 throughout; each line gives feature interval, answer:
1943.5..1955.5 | 1.1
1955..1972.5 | 4.2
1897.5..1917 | 1.5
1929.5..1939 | 2.3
